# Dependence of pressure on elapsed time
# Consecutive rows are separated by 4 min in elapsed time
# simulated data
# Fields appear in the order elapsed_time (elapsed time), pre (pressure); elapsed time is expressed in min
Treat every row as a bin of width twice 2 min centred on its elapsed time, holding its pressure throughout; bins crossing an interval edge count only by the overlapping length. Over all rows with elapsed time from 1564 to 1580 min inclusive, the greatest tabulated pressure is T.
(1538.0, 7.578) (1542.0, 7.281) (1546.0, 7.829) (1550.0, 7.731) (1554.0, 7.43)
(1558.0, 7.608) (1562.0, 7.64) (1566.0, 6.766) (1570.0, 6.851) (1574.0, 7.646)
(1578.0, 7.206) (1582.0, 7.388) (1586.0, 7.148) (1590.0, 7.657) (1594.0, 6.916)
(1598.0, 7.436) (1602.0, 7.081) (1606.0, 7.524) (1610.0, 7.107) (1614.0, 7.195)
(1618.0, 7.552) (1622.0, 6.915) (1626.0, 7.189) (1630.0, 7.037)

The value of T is 7.646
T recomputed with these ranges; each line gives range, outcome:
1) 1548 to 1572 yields 7.731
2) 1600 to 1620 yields 7.552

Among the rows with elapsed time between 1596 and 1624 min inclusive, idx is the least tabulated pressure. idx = 6.915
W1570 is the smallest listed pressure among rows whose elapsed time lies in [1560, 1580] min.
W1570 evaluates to 6.766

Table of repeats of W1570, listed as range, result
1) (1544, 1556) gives 7.43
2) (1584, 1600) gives 6.916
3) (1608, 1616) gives 7.107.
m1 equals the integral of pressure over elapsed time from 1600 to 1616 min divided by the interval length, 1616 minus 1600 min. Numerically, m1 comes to 7.23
